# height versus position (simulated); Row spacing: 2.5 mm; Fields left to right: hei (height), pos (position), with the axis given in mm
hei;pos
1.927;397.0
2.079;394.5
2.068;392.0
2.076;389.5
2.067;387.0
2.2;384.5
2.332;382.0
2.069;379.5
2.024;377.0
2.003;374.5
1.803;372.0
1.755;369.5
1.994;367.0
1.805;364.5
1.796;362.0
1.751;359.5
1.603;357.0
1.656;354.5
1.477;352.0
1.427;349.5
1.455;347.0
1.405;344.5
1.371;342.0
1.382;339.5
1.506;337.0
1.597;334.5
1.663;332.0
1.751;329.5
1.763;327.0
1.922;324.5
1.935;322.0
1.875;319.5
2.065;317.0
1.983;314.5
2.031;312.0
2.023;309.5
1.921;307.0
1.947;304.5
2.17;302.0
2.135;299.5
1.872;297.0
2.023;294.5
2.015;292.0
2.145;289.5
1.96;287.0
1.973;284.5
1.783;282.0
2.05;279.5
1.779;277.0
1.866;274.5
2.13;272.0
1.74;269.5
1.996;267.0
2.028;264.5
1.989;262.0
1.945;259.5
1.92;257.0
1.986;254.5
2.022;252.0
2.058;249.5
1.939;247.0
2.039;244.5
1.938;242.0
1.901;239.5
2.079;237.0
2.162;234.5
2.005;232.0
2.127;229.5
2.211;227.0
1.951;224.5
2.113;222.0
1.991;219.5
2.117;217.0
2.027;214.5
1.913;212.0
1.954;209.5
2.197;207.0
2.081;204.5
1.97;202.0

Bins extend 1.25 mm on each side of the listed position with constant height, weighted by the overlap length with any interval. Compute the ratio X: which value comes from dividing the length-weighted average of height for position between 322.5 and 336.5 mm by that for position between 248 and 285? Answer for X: 0.9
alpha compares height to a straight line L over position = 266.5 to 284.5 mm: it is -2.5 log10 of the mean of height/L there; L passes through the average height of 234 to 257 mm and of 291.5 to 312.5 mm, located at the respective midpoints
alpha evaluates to 0.06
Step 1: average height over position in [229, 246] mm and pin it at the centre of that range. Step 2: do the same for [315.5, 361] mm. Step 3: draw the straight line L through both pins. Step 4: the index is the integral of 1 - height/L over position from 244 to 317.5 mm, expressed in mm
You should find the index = -4.8 mm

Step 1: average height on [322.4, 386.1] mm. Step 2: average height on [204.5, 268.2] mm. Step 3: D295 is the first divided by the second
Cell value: 0.9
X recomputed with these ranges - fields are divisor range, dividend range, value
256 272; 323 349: 0.81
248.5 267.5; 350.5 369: 0.87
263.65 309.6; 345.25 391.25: 0.94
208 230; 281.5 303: 0.99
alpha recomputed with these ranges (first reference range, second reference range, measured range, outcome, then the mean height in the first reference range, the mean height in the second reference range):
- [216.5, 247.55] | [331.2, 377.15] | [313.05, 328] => -0.10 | 2.04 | 1.65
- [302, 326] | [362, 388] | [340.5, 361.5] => 0.29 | 1.98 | 1.99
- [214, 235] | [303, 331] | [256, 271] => 0.04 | 2.08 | 1.93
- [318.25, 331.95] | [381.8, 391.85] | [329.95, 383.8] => 0.17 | 1.83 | 2.14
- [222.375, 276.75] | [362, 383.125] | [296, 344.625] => 0.09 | 2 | 1.96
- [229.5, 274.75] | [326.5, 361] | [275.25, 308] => -0.10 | 1.99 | 1.55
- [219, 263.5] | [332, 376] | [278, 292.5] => -0.06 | 2.02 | 1.64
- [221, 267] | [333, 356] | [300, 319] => -0.21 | 2.02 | 1.48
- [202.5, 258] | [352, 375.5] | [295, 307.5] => -0.07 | 2.03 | 1.78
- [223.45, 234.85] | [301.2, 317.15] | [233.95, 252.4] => 0.03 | 2.09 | 2.01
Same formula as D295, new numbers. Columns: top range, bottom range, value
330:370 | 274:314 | 0.81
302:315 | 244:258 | 1.00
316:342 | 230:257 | 0.86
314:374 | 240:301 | 0.86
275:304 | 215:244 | 0.97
